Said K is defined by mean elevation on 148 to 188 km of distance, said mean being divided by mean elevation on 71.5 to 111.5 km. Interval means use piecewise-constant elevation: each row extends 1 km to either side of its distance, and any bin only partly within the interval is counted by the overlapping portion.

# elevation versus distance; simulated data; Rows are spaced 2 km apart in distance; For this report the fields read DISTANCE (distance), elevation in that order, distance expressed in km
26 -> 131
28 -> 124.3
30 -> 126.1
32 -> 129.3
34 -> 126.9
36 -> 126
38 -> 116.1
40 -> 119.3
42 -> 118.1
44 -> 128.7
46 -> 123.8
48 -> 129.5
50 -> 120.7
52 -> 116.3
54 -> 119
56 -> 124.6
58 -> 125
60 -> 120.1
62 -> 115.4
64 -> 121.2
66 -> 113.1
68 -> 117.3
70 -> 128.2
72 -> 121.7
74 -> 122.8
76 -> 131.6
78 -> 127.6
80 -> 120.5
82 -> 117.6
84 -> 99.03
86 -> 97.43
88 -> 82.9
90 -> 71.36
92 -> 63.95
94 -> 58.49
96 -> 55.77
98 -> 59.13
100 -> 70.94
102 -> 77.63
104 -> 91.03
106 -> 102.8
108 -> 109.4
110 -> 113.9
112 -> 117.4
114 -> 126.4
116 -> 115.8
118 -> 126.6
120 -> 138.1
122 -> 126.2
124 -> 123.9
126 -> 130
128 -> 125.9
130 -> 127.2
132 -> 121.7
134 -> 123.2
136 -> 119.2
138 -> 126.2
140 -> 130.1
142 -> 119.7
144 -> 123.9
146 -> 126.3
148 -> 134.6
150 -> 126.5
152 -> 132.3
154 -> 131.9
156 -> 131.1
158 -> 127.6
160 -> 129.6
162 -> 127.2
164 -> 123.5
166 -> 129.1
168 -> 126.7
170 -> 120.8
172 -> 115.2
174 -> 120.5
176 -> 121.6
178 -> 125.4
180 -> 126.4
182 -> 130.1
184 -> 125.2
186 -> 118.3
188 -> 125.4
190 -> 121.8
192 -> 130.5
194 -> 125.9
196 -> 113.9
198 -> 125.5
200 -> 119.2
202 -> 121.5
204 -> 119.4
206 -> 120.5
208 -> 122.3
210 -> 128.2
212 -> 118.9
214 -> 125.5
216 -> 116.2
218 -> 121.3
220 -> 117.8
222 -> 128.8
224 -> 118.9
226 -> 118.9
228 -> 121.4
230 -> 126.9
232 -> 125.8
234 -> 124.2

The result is 1.3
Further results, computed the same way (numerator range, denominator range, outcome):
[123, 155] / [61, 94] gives 1.17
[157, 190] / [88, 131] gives 1.23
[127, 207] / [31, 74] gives 1.02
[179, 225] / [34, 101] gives 1.13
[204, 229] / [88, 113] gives 1.47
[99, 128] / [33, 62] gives 0.92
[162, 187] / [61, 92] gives 1.12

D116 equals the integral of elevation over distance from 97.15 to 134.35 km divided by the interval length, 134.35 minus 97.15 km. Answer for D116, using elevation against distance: 112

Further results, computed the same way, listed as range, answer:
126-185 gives 126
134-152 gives 126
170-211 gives 123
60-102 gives 99.8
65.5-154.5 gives 112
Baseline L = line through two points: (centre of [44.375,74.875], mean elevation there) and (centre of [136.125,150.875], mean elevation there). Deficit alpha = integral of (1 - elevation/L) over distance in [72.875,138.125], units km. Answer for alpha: 9.3 km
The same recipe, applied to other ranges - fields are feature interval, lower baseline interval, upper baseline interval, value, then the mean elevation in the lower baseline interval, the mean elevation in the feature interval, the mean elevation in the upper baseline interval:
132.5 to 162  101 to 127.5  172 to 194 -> -1.9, 116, 127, 124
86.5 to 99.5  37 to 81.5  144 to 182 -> 6.0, 122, 66.7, 126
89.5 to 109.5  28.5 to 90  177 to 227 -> 7.1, 119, 77.1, 123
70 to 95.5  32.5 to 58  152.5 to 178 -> 4.6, 123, 101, 126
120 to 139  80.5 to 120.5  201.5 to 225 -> -4.5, 94.6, 126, 122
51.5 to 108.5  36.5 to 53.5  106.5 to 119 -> 8.1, 122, 103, 118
